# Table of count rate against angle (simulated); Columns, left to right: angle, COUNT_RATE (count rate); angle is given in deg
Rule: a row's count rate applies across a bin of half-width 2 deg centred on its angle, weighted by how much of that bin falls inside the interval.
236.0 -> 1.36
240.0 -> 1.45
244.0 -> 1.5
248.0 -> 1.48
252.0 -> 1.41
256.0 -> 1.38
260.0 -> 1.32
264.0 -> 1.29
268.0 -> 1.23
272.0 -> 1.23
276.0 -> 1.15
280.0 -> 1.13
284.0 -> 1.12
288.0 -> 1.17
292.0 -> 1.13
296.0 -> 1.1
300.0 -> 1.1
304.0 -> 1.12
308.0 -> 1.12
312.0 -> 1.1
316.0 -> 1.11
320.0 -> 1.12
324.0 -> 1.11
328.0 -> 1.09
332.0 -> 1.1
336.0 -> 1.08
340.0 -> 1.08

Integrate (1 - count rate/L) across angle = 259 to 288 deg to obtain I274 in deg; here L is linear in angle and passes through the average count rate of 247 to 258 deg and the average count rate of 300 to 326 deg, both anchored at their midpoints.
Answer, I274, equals 2.4 deg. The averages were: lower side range 1.42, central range 1.2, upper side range 1.11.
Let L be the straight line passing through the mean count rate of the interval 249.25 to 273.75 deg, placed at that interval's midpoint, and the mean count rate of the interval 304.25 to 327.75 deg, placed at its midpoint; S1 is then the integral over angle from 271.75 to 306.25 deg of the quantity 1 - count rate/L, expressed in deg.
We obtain 2.22 deg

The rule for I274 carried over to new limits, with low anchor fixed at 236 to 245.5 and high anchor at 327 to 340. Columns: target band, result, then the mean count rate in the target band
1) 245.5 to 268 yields 0.4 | 1.37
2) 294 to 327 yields 1.9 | 1.11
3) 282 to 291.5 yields 0.9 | 1.14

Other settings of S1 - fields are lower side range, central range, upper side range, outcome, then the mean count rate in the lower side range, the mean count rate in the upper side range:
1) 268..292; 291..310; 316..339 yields 0.4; 1.16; 1.1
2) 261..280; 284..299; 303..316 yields 0.4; 1.22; 1.11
